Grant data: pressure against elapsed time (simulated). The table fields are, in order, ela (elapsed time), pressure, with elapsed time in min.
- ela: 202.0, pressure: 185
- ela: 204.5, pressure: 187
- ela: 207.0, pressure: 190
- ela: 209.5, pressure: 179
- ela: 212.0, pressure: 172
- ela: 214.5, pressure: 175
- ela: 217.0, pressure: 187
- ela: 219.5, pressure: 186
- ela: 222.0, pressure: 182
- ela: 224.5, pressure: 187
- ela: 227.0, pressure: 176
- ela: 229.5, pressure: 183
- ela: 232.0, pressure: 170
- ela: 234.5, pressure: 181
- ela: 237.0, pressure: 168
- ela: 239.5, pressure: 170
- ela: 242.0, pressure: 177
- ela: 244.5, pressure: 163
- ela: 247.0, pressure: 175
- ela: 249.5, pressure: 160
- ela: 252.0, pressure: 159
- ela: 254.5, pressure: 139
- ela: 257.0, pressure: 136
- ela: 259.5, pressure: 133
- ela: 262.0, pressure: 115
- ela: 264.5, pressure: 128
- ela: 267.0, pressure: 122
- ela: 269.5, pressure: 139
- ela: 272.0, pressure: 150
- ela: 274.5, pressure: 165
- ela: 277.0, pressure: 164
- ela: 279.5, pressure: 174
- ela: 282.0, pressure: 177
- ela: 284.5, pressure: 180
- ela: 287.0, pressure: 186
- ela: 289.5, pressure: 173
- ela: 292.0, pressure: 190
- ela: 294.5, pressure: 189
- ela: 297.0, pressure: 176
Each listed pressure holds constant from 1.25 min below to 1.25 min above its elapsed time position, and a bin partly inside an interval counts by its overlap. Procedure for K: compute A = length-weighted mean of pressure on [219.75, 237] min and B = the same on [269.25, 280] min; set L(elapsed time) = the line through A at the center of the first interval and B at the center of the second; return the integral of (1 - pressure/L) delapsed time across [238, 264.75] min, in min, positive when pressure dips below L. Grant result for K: 2.9 min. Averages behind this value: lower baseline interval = 179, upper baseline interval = 159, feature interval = 151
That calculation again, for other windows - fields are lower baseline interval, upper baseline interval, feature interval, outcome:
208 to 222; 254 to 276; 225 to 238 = -0.8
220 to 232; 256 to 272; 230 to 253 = -1.4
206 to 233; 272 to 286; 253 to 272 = 4.5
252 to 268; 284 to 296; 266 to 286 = 0.0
